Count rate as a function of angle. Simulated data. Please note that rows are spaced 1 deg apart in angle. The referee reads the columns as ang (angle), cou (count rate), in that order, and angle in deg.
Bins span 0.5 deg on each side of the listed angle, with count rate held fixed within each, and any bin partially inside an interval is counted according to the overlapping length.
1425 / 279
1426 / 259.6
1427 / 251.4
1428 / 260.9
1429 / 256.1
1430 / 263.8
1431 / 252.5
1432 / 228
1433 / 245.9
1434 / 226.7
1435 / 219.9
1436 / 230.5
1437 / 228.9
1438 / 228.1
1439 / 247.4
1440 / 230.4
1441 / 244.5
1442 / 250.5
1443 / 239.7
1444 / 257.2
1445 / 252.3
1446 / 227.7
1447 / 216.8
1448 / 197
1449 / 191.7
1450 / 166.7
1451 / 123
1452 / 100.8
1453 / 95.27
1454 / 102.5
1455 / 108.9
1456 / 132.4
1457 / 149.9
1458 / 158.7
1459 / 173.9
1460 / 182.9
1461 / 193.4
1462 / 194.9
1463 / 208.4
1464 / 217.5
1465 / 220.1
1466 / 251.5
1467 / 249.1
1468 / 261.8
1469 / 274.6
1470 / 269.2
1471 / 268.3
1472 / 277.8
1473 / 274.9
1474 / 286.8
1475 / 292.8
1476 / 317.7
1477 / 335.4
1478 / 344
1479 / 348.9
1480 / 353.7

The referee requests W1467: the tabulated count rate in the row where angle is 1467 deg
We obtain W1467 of 249.1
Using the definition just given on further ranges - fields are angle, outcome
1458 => 158.7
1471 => 268.3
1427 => 251.4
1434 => 226.7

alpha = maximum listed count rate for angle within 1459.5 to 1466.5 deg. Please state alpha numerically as 251.5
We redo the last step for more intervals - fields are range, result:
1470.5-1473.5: 277.8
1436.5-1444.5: 257.2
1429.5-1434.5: 263.8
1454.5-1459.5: 173.9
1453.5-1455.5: 108.9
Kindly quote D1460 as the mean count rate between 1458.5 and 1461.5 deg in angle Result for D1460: 183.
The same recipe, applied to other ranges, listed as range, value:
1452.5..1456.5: 110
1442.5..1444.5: 248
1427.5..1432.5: 252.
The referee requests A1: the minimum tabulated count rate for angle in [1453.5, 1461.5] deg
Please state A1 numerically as 102.5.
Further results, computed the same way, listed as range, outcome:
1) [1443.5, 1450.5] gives 166.7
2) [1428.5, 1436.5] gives 219.9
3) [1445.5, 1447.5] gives 216.8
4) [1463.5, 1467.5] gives 217.5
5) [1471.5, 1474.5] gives 274.9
